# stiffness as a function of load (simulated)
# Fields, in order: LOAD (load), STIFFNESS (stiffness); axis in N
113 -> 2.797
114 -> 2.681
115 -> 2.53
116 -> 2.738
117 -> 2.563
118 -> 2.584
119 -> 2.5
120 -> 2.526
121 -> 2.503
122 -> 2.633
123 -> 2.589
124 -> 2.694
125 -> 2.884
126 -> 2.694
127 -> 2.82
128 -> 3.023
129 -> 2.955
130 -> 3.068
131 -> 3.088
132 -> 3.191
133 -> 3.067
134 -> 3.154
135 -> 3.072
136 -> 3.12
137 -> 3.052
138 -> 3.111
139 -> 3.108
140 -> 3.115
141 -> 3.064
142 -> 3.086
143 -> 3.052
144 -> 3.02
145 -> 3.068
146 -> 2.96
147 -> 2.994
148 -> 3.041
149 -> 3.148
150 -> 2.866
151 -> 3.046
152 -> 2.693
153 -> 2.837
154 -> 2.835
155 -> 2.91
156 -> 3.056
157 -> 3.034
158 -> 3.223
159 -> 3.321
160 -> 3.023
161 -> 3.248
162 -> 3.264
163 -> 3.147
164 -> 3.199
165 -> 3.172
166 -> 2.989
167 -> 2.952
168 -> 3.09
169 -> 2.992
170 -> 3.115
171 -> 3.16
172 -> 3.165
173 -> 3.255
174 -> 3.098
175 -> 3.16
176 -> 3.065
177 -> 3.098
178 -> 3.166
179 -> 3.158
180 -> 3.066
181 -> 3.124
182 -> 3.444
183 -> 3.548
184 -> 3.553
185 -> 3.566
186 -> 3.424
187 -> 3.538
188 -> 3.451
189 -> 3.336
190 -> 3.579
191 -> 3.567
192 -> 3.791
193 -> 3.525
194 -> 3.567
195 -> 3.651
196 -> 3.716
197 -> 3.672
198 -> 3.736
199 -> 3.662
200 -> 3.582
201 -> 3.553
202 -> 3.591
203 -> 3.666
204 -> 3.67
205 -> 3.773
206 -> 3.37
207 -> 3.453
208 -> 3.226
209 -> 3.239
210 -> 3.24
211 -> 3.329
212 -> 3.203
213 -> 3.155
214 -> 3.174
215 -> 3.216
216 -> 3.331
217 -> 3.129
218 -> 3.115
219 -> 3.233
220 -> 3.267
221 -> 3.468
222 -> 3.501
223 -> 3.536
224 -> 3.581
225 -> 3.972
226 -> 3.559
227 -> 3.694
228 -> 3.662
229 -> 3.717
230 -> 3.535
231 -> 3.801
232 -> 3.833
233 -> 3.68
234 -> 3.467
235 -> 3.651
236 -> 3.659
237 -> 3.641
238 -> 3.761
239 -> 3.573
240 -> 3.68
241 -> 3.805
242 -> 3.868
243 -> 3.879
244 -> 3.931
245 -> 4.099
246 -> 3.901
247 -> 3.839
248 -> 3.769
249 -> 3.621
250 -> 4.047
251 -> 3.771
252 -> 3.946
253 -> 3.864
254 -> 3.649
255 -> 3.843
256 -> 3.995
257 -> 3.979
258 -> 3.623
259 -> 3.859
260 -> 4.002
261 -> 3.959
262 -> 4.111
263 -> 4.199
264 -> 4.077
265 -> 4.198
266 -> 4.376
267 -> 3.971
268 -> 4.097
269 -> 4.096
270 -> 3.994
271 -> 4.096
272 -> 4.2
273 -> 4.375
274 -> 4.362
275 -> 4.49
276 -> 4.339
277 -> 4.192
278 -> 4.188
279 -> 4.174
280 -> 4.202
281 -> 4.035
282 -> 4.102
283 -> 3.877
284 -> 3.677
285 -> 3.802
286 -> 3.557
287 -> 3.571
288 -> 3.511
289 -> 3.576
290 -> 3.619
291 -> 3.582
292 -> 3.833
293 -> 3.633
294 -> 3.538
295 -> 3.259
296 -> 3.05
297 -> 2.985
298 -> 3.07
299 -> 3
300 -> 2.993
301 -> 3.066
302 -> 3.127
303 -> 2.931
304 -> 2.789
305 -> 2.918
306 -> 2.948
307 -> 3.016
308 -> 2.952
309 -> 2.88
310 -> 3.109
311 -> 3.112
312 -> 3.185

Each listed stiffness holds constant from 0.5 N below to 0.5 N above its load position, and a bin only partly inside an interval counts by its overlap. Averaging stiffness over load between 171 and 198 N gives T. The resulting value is 3.4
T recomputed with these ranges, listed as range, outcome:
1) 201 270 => 3.69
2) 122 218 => 3.21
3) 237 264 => 3.87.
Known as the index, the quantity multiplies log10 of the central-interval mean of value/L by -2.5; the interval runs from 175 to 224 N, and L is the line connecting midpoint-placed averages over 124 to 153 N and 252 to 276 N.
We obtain 0.03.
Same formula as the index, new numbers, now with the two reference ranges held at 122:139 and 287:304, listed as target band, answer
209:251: -0.136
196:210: -0.143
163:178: -0.023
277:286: -0.219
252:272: -0.234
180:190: -0.119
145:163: -0.007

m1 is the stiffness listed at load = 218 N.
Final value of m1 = 3.115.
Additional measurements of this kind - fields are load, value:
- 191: 3.567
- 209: 3.239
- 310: 3.109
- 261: 3.959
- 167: 2.952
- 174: 3.098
